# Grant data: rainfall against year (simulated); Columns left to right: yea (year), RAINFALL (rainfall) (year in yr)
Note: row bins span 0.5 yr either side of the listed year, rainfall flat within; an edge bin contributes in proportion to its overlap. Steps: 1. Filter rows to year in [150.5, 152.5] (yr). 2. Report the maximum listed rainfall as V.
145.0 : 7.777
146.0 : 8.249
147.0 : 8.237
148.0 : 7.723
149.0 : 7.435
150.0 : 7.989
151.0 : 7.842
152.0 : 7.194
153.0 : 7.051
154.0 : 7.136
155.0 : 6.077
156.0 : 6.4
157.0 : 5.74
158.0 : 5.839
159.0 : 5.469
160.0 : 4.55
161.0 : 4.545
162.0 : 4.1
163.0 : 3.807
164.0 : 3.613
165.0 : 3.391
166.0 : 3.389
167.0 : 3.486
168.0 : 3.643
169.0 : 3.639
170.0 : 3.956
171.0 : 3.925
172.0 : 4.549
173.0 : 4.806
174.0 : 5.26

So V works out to 7.842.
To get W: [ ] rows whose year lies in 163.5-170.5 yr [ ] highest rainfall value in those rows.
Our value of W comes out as 3.956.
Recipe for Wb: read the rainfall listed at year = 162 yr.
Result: 4.1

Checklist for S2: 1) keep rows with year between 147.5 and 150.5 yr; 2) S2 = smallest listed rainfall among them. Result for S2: 7.435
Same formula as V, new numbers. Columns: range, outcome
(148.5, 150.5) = 7.989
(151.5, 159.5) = 7.194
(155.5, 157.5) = 6.4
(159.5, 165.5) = 4.55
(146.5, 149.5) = 8.237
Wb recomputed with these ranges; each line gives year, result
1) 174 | 5.26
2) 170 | 3.956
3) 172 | 4.549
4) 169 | 3.639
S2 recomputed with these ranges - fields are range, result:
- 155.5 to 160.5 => 4.55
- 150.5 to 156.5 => 6.077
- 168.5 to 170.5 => 3.639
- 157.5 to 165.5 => 3.391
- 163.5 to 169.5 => 3.389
